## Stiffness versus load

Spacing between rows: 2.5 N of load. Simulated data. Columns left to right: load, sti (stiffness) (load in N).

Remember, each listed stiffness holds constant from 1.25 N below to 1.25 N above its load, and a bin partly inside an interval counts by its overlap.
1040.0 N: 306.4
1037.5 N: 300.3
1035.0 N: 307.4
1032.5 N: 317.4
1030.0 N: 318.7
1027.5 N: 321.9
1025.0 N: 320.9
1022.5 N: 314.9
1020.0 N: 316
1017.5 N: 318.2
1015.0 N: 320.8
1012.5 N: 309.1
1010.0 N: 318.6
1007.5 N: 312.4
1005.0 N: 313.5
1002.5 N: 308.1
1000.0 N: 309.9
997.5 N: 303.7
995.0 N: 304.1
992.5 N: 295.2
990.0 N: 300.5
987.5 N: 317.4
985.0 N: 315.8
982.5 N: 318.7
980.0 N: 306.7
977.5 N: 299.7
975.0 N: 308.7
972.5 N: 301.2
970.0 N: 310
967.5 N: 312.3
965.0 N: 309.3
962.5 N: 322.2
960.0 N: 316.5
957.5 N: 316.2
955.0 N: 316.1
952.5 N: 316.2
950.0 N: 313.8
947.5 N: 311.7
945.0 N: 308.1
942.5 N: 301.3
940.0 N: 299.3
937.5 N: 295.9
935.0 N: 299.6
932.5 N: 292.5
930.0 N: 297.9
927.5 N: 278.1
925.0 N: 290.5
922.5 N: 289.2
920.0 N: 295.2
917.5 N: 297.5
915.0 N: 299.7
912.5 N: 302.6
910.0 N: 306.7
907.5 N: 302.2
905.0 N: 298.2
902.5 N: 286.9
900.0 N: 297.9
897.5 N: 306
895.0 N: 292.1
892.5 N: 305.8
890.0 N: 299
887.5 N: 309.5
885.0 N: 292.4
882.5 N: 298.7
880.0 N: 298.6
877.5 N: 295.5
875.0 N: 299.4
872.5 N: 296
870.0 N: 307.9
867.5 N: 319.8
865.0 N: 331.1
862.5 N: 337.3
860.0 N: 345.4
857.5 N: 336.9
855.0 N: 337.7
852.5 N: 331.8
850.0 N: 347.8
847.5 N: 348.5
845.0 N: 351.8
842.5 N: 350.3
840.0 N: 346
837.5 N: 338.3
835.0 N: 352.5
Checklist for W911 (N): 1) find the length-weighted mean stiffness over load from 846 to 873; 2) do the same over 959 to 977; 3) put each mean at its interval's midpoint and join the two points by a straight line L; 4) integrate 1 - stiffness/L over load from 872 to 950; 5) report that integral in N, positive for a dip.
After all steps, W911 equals 5.7 N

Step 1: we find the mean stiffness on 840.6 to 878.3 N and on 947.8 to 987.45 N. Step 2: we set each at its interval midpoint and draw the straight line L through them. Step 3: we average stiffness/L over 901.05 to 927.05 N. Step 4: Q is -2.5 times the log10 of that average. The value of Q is 0.087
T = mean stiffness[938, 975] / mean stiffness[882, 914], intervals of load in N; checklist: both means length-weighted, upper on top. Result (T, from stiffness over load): 1.0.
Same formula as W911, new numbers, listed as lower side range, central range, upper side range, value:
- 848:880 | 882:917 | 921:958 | 1.48 N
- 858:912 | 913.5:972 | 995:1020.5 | 1.03 N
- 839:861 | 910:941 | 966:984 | 2.61 N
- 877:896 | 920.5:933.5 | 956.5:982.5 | 0.63 N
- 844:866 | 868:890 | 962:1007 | 2.27 N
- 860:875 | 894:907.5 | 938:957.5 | 0.78 N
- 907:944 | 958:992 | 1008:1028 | -0.32 N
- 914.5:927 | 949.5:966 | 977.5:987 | -0.62 N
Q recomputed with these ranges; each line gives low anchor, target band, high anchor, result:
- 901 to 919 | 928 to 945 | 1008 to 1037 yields 0.02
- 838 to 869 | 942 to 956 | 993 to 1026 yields 0.04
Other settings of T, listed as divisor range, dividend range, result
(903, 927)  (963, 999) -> 1.04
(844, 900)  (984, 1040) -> 0.98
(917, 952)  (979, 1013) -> 1.04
